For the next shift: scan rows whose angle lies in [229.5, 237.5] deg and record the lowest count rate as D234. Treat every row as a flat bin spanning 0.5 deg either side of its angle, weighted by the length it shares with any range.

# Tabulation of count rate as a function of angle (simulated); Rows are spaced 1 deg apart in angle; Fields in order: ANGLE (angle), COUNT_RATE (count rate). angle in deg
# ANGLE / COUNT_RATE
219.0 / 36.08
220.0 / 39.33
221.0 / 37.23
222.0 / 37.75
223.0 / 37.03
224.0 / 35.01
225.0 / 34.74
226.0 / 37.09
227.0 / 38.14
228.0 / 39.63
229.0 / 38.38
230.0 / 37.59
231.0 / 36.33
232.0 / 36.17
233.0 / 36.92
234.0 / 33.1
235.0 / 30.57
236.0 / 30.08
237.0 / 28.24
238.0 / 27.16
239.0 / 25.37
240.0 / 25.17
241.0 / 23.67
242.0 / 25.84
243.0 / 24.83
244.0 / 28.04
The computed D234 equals 28.24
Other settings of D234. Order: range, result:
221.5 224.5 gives 35.01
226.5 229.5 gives 38.14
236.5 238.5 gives 27.16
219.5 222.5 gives 37.23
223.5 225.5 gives 34.74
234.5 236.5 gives 30.08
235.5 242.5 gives 23.67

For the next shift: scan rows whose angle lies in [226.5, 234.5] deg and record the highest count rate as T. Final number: 39.63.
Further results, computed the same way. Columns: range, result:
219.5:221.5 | 39.33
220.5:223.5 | 37.75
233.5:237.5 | 33.1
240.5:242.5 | 25.84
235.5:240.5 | 30.08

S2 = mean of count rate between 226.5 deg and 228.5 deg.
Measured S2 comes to 38.9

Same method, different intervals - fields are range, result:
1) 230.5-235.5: 34.6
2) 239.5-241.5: 24.4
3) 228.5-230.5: 38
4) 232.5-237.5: 31.8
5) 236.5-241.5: 25.9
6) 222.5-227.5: 36.4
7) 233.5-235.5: 31.8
